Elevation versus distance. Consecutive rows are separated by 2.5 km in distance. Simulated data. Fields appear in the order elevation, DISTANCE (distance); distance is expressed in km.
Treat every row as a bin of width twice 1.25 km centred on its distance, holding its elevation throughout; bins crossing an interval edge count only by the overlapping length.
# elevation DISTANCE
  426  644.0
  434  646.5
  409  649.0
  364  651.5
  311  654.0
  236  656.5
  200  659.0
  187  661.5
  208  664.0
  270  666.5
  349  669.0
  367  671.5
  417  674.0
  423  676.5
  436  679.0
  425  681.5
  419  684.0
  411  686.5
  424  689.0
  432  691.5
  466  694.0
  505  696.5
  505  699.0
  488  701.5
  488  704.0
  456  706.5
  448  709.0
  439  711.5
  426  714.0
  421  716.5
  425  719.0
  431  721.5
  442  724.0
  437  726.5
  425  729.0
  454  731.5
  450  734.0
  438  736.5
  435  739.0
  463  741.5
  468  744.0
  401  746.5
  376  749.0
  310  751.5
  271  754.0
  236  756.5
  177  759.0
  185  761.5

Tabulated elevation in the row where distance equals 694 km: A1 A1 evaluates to 466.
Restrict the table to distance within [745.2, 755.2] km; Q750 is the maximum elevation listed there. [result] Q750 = 401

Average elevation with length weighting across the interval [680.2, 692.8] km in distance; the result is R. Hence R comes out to 422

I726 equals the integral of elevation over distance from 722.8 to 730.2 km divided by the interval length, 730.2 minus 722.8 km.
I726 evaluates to 435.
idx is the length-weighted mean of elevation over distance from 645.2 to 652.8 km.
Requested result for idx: 402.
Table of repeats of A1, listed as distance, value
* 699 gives 505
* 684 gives 419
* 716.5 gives 421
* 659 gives 200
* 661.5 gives 187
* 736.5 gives 438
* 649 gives 409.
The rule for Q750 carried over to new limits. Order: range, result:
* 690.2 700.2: 505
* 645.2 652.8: 434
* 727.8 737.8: 454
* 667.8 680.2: 436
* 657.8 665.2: 208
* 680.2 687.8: 425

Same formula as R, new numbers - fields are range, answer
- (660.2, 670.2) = 253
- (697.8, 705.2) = 494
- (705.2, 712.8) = 448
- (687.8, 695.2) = 441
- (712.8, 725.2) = 429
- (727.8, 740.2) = 440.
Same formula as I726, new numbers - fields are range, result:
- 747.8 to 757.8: 297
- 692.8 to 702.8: 491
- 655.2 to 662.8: 208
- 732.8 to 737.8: 444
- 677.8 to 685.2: 427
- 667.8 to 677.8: 389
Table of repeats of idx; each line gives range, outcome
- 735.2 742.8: 446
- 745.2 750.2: 389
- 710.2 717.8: 429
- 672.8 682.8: 425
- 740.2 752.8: 403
